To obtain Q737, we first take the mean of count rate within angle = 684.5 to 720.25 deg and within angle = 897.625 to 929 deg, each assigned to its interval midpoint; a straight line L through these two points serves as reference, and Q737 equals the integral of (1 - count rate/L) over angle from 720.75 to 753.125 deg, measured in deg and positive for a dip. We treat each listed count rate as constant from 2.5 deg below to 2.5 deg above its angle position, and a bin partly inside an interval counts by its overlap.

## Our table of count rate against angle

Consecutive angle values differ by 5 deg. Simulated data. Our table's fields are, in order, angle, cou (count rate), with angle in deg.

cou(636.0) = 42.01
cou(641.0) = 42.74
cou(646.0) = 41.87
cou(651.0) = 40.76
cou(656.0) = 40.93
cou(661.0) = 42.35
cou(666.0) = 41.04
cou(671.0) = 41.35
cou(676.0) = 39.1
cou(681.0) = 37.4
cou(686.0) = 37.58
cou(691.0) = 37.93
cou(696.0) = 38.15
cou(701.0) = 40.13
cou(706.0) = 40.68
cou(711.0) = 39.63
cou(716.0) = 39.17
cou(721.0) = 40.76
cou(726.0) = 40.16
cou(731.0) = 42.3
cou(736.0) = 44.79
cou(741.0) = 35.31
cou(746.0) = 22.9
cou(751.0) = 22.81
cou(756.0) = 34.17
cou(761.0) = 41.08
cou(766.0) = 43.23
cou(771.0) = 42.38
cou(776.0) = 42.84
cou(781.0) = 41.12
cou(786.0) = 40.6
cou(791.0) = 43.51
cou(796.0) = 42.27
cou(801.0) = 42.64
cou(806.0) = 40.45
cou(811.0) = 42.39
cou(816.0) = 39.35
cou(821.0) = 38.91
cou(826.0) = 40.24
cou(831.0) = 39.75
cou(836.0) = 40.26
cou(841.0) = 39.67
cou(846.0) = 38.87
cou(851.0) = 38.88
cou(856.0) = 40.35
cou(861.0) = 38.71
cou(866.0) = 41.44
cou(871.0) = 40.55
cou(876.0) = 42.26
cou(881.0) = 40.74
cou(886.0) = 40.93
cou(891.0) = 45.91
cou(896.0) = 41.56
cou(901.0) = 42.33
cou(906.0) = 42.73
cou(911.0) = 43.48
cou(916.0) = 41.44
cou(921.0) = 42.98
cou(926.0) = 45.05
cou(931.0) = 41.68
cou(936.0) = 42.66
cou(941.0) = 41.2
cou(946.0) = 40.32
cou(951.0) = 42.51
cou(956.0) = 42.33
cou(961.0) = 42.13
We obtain 3.6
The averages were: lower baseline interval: 39.2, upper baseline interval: 42.9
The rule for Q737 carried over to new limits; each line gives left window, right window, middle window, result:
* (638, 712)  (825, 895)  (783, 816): -1.05 deg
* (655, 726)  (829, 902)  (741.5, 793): 3.69 deg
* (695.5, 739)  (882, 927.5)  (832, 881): 2.48 deg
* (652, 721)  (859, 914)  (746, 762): 3.99 deg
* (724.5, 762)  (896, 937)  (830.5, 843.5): -0.23 deg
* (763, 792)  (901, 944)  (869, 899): 0.34 deg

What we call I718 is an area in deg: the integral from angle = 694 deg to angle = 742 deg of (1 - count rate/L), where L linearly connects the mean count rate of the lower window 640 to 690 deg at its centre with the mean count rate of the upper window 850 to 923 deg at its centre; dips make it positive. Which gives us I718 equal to 0.5 deg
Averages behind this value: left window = 40.4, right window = 41.7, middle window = 40.3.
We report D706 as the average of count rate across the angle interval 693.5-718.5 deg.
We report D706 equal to 39.6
